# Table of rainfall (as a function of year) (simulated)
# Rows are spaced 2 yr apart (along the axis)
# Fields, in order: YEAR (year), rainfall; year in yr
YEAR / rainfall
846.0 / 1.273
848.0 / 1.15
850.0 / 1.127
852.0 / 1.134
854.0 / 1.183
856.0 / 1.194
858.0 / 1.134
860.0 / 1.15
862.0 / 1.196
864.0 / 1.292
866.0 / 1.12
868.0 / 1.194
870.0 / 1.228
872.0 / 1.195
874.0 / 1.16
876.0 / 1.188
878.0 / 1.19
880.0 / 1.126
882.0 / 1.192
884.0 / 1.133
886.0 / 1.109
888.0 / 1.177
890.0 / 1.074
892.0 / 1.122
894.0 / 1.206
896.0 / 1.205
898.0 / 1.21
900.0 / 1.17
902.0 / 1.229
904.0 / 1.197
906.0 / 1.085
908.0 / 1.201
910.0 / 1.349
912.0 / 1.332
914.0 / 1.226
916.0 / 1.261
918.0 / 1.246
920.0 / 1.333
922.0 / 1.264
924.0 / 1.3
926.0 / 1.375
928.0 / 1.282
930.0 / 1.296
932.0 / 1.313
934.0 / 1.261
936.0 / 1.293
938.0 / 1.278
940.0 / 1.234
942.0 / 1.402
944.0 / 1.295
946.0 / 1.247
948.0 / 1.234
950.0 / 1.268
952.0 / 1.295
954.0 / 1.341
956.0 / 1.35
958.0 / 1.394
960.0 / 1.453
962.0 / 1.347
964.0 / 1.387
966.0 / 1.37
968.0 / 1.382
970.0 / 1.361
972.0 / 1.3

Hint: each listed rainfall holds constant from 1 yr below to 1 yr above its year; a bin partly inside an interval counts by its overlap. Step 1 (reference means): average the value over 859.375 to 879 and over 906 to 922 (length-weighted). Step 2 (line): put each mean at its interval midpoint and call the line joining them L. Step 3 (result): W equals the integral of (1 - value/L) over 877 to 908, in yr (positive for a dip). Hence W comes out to 1.7 yr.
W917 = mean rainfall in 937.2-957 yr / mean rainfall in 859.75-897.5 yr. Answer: 1.10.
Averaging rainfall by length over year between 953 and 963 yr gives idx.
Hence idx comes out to 1.38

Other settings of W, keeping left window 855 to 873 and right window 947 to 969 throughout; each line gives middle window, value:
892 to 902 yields 0.4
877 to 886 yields 0.5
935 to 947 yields 0.2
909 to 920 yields -0.1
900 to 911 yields 0.4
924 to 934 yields -0.1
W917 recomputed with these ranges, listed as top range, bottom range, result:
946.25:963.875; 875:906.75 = 1.15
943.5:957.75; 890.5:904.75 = 1.09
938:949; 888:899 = 1.10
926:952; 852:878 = 1.09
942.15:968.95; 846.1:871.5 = 1.13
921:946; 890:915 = 1.08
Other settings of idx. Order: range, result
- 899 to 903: 1.2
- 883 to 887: 1.12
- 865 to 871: 1.18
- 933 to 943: 1.29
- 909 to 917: 1.29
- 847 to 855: 1.15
